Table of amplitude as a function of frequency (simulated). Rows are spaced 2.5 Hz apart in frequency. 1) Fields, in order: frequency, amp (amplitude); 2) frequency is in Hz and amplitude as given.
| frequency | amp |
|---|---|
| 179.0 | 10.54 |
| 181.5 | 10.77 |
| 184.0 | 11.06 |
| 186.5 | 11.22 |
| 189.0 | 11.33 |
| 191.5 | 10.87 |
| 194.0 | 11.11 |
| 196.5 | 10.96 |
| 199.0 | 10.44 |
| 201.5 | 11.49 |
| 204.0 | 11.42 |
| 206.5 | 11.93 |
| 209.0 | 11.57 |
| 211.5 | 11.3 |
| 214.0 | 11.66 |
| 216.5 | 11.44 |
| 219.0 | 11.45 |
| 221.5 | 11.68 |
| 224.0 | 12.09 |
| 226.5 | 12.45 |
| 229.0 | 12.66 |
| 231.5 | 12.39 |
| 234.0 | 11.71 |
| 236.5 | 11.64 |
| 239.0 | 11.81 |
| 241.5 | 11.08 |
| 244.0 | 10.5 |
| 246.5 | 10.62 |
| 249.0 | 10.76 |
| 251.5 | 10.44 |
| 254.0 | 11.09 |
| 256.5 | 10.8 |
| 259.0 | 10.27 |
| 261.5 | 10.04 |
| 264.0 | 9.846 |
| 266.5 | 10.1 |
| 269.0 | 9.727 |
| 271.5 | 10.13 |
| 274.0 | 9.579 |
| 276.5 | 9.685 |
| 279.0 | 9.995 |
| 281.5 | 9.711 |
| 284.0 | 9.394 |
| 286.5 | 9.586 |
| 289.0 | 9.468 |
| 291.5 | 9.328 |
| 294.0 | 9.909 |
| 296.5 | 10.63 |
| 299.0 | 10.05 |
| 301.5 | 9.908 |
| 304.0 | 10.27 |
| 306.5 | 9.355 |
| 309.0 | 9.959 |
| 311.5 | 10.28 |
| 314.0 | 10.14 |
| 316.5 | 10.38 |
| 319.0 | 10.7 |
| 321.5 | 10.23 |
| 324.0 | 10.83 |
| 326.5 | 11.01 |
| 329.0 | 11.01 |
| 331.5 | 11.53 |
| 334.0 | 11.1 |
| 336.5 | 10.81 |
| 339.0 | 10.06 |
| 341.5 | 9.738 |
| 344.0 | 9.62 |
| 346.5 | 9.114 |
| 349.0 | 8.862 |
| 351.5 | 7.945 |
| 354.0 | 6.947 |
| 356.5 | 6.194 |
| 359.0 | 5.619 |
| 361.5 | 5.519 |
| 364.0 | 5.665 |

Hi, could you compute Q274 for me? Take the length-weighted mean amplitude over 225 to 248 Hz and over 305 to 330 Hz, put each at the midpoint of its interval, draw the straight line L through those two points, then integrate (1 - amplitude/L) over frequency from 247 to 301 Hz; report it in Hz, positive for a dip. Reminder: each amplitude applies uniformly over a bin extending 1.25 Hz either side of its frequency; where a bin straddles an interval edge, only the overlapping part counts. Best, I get 5.03 Hz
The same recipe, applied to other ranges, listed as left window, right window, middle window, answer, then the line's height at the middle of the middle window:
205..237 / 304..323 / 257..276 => 1.8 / 11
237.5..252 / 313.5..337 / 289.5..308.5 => 1.6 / 10.8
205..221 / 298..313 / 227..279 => 0.7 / 10.9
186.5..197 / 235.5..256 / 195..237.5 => -2.4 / 11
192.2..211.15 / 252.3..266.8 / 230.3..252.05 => -1.2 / 10.7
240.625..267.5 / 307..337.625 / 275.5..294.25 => 1.7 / 10.6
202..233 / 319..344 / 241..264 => 1.8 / 11.5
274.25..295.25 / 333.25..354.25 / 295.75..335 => -3.8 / 9.53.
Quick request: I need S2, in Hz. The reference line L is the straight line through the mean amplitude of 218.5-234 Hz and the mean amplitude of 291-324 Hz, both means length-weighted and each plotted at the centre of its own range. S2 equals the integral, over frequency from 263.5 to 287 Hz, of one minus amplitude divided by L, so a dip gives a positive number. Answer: 2.5 Hz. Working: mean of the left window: 12.1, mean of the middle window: 9.78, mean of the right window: 10.1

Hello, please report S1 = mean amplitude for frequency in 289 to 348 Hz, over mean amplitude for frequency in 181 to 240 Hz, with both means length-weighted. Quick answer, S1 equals 0.9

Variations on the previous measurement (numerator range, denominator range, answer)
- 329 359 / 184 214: 0.82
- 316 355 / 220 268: 0.90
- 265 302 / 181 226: 0.86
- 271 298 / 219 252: 0.85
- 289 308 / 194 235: 0.85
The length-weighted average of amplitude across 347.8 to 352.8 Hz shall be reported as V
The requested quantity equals 8.38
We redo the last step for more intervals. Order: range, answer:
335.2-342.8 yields 10.2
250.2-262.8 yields 10.5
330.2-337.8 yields 11.1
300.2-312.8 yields 9.96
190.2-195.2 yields 11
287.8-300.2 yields 9.88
